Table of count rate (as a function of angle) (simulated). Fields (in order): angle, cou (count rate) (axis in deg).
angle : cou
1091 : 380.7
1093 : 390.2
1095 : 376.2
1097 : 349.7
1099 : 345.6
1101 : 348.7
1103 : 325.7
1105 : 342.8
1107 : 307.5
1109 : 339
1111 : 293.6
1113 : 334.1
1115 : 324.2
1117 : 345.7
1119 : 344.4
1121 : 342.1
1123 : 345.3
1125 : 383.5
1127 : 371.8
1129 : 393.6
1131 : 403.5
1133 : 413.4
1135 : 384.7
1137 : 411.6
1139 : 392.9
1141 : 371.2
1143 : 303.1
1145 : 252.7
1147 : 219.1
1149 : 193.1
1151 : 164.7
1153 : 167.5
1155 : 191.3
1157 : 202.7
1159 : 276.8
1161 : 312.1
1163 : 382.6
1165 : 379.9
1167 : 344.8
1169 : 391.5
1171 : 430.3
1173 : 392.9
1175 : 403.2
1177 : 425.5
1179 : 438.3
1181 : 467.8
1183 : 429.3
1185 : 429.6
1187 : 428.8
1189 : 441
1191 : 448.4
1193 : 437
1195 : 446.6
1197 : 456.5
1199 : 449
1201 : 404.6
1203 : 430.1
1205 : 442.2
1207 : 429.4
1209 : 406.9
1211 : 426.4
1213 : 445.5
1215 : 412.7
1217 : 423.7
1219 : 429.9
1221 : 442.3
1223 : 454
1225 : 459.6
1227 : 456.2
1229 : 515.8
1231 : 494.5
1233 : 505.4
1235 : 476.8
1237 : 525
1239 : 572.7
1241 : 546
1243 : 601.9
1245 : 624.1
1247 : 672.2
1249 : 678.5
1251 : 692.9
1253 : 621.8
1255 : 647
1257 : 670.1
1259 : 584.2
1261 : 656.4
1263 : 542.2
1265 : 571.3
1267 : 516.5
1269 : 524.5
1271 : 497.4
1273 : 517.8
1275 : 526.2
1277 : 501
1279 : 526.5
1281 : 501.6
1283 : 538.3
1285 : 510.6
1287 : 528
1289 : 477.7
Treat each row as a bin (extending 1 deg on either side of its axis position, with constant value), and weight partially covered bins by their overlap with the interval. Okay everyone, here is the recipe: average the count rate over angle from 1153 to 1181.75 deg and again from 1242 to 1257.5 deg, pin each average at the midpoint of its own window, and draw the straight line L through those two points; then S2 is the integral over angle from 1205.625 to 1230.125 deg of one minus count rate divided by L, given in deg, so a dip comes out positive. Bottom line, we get 4.3 deg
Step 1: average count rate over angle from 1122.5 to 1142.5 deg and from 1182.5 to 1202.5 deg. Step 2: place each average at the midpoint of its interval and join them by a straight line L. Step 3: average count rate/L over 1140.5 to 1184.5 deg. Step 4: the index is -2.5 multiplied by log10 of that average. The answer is 0.26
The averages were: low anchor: 386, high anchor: 437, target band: 325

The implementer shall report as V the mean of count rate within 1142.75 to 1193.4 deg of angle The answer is 344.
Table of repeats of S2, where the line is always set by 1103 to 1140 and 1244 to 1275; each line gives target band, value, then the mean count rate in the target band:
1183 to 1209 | 2.8 deg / 435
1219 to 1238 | 2.3 deg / 478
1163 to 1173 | 1.2 deg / 387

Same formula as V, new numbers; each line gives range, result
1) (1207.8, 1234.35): 452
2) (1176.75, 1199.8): 442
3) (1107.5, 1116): 322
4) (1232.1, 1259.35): 602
